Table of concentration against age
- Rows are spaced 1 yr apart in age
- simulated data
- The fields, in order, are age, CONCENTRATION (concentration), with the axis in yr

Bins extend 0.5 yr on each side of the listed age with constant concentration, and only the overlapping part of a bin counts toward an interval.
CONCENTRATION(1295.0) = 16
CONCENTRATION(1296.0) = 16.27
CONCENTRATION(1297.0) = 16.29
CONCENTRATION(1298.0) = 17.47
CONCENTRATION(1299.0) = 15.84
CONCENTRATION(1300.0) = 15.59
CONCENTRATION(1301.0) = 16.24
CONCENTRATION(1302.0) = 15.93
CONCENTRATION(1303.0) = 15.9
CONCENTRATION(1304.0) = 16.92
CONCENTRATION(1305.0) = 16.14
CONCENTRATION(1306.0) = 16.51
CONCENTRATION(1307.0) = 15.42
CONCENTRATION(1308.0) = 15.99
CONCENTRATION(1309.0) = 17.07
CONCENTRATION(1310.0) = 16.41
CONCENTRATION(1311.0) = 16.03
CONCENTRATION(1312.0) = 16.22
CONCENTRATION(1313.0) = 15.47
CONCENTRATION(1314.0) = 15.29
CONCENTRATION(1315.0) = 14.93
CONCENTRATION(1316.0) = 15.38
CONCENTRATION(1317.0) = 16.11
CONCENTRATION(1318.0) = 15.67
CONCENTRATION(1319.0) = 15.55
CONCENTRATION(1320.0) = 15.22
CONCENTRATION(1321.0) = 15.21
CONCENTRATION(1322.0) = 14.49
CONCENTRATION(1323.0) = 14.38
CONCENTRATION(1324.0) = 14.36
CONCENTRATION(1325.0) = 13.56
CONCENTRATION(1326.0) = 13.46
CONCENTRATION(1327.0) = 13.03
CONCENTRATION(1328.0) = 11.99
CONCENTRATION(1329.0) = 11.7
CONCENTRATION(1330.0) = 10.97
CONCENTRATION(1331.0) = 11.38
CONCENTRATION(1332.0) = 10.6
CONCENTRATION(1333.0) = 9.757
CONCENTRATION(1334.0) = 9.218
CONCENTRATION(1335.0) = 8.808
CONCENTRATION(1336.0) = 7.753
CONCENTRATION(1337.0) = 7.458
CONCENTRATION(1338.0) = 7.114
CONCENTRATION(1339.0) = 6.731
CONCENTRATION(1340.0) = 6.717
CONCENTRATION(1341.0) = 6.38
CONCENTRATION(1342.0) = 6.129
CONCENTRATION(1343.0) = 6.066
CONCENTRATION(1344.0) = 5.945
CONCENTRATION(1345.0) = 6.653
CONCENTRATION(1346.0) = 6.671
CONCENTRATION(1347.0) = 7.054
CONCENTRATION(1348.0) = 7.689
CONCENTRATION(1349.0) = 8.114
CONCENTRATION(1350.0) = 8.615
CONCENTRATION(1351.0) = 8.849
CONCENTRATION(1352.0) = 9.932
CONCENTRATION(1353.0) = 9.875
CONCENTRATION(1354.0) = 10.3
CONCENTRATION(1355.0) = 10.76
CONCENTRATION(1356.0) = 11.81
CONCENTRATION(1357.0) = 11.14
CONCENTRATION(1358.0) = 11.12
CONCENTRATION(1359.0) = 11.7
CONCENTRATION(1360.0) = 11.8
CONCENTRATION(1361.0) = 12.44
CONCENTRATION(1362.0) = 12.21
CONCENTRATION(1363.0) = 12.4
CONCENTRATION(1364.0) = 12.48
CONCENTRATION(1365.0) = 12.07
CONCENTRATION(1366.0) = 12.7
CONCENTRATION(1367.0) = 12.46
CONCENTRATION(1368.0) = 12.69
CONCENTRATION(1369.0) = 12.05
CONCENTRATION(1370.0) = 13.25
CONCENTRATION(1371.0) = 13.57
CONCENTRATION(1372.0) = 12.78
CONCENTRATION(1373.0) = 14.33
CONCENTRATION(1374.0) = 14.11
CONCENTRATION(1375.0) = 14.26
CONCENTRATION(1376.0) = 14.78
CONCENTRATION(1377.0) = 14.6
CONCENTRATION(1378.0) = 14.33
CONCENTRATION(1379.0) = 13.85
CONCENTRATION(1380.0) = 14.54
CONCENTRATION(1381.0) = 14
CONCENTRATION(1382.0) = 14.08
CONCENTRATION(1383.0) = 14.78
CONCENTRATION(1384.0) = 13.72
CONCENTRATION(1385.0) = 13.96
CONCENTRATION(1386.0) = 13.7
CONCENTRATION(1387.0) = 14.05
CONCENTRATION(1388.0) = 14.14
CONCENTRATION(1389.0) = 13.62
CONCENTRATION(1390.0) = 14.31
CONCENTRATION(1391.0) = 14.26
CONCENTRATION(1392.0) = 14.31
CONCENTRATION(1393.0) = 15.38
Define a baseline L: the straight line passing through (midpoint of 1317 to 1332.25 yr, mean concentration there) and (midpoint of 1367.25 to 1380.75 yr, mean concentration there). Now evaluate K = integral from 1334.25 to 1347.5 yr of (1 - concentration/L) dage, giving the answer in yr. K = 6.52 yr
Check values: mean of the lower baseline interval 13.6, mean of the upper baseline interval 13.8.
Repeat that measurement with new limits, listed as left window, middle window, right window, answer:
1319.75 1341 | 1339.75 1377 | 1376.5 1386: 6.4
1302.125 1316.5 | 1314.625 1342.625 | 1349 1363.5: 5.0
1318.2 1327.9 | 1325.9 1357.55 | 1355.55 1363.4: 9.9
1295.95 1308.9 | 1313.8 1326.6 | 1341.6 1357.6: -1.5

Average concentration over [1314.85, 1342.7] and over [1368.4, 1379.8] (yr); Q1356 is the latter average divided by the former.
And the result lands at 1.20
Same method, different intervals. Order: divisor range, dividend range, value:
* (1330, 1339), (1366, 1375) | 1.47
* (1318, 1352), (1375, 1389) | 1.42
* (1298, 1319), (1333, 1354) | 0.48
